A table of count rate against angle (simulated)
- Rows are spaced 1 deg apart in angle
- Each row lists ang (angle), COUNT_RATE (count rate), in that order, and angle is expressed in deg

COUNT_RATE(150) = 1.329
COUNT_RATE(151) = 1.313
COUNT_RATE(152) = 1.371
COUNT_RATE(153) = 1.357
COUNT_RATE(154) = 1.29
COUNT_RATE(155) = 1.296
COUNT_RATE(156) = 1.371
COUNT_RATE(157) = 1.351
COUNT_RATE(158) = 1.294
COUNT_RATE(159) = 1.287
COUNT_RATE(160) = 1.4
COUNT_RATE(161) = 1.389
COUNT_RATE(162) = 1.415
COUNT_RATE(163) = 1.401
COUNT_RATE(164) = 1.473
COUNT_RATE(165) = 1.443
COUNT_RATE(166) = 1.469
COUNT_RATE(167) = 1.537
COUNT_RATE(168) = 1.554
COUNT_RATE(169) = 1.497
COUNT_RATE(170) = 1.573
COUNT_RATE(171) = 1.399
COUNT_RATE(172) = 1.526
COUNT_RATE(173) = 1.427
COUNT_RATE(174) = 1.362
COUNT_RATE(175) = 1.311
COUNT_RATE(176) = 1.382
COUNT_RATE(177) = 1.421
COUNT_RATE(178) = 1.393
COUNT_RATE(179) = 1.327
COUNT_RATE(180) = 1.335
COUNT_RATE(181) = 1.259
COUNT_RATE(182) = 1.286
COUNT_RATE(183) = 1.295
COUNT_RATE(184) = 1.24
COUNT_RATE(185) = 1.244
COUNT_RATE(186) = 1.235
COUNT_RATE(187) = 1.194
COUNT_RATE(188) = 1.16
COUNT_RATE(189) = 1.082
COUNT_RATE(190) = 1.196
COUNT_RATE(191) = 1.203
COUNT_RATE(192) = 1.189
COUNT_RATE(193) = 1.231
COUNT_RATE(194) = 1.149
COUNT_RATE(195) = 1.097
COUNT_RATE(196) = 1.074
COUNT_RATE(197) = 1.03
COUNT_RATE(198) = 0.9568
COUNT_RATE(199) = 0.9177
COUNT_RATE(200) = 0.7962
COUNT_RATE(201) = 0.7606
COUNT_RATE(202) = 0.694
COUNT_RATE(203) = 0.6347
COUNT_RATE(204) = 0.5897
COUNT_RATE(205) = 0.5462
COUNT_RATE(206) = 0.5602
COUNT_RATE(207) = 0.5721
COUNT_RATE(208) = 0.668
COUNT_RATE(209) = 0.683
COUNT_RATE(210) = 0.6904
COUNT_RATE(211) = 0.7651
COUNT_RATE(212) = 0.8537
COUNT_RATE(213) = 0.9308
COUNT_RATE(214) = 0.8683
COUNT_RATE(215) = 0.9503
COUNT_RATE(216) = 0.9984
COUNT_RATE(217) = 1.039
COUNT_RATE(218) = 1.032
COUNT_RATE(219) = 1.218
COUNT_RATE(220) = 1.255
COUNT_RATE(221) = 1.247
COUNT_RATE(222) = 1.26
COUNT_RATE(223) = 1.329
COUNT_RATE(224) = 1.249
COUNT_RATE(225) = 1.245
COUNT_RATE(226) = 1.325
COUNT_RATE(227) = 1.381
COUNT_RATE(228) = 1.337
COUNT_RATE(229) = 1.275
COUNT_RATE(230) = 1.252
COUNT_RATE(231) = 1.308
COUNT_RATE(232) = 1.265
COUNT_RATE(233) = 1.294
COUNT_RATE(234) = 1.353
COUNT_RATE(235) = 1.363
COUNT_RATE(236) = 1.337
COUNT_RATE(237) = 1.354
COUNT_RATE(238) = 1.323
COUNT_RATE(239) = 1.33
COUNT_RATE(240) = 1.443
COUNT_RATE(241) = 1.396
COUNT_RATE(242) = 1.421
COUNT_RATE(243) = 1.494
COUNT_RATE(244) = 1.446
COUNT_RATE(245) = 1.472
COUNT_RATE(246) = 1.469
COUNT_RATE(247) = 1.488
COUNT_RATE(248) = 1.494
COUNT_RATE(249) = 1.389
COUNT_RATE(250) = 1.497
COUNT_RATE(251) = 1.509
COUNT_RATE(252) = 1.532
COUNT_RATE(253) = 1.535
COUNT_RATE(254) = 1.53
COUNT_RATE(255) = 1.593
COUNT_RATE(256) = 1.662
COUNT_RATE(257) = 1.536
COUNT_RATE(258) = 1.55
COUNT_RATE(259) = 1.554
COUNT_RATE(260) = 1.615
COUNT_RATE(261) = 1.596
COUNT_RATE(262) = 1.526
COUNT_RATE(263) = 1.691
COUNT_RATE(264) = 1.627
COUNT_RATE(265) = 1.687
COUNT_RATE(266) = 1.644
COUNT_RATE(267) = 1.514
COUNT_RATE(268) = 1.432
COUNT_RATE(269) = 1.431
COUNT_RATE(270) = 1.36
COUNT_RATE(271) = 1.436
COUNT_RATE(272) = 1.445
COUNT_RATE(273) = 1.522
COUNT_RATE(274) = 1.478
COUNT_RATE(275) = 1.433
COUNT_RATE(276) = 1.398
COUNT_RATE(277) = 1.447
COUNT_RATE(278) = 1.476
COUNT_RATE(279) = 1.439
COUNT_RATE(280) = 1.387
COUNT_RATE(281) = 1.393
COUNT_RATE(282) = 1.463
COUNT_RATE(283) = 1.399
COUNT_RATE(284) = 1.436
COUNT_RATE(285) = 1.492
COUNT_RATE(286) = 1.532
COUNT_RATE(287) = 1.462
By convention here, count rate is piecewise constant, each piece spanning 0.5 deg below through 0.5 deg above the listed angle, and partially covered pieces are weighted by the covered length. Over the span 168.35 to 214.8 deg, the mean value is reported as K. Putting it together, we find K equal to 1.08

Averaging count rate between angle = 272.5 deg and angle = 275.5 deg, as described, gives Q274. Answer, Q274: 1.48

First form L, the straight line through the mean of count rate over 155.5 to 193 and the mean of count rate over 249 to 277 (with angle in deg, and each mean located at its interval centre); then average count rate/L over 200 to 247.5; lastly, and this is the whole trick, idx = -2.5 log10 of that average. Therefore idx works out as 0.28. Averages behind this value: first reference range 1.35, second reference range 1.53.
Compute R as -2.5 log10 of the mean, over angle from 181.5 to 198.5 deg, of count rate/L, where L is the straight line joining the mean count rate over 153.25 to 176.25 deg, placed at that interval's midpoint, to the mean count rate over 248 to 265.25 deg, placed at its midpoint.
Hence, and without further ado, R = 0.24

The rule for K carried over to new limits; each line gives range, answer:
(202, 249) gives 1.15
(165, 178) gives 1.45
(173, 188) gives 1.31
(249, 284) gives 1.51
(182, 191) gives 1.21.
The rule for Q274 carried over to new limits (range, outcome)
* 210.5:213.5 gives 0.85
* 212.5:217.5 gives 0.957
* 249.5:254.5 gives 1.52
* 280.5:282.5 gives 1.43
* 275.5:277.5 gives 1.42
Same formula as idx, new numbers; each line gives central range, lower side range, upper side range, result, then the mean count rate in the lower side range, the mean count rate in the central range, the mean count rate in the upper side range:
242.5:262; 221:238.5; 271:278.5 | -0.11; 1.31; 1.52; 1.46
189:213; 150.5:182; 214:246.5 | 0.47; 1.39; 0.869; 1.29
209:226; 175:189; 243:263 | 0.31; 1.28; 1.06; 1.53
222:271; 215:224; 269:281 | -0.12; 1.16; 1.44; 1.44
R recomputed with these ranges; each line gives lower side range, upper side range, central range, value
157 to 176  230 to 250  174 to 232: 0.286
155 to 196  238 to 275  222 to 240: 0.107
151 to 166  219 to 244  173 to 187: 0.034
